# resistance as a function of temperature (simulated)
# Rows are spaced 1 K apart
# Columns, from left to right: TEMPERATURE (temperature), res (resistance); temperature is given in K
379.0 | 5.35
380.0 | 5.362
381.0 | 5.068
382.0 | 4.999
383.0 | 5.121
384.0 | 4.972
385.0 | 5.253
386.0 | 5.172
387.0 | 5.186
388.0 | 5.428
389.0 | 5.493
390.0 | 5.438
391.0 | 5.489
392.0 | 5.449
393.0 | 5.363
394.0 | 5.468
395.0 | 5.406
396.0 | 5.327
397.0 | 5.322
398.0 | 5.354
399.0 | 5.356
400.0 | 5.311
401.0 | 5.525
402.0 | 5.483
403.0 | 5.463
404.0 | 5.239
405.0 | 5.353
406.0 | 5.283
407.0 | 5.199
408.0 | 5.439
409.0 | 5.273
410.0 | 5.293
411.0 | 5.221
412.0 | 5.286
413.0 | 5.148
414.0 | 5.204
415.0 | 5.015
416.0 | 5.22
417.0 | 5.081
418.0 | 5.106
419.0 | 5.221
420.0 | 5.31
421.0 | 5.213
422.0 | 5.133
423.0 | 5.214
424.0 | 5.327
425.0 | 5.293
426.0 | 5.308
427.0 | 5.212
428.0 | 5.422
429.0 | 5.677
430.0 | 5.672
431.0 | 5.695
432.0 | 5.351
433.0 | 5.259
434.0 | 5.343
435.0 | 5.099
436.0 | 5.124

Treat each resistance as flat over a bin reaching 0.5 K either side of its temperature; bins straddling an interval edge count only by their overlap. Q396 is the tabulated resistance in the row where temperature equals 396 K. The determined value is 5.327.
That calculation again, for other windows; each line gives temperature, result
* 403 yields 5.463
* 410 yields 5.293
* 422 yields 5.133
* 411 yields 5.221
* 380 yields 5.362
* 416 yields 5.22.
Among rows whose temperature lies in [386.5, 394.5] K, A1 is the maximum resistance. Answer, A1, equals 5.493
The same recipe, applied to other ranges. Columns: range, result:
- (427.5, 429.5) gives 5.677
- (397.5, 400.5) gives 5.356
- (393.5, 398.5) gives 5.468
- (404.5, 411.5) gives 5.439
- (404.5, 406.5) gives 5.353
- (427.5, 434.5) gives 5.695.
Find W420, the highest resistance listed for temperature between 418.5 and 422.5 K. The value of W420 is 5.31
